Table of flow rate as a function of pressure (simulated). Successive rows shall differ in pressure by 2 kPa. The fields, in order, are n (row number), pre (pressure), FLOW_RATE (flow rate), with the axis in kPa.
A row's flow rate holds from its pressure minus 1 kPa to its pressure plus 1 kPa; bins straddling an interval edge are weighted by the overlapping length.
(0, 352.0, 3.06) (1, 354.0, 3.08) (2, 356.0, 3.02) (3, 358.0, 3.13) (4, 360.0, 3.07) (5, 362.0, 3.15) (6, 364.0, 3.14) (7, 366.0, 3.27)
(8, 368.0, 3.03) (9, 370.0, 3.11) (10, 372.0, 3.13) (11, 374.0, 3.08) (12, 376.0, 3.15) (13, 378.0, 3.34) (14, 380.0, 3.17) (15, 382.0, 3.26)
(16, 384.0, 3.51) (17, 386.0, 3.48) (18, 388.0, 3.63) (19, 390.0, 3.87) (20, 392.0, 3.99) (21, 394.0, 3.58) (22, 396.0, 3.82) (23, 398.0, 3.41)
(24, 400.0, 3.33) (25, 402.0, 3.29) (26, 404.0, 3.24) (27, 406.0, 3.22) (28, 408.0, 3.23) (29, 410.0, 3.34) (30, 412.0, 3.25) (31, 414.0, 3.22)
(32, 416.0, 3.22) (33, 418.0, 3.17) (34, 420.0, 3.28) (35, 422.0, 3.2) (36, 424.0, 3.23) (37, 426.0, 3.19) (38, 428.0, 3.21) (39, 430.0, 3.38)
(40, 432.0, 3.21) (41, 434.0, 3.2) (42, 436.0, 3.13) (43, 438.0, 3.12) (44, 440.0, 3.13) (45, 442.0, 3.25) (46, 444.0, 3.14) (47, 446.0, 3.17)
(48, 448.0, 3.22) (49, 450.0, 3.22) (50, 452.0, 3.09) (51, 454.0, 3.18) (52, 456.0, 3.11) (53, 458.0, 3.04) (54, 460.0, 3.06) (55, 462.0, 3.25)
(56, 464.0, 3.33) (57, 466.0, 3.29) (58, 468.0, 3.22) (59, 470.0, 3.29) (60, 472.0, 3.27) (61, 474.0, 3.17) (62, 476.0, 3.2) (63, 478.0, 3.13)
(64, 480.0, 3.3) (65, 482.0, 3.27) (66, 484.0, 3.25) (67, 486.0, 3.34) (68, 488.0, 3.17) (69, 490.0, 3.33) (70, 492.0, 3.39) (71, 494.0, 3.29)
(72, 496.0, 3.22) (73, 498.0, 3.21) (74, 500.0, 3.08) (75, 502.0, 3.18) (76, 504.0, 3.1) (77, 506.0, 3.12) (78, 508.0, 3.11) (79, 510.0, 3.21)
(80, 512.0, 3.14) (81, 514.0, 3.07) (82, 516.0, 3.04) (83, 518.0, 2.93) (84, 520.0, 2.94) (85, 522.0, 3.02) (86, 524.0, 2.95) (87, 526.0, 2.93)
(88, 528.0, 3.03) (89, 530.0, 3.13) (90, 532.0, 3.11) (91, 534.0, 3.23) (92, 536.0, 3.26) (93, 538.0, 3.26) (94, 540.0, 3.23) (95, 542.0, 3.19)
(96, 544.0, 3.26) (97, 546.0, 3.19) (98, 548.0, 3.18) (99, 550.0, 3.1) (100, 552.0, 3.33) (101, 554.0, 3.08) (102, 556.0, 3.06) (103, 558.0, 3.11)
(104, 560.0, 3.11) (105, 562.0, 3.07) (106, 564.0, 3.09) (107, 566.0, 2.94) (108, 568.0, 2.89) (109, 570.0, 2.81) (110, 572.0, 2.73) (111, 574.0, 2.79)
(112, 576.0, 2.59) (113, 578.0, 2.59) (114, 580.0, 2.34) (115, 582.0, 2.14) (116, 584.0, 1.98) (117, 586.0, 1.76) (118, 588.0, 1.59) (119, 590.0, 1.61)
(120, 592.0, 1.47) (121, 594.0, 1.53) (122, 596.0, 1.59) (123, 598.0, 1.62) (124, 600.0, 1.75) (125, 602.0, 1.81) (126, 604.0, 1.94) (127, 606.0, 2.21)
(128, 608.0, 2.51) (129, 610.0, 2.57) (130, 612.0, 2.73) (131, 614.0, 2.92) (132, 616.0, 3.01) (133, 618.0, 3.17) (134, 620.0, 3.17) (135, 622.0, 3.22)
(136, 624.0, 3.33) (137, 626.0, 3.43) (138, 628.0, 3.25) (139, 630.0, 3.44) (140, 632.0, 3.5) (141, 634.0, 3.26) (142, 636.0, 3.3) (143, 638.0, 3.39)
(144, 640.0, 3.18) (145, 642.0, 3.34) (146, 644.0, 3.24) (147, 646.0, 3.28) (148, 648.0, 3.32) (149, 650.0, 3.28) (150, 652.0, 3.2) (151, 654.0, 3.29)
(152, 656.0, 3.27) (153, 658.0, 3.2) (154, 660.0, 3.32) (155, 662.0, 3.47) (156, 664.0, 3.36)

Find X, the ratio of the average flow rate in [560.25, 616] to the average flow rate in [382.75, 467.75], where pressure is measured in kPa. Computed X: 0.70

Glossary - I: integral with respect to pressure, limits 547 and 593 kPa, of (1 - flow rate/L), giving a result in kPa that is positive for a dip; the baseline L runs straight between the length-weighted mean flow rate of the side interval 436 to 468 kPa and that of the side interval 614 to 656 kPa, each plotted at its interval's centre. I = 8.7 kPa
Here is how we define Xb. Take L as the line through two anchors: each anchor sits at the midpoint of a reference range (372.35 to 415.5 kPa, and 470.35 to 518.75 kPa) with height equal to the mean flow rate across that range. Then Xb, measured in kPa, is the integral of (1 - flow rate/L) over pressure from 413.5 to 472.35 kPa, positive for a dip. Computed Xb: 1.7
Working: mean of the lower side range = 3.39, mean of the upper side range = 3.19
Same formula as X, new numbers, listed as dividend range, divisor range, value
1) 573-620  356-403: 0.66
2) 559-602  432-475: 0.71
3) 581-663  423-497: 0.85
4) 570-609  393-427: 0.62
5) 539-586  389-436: 0.86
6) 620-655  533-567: 1.05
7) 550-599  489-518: 0.78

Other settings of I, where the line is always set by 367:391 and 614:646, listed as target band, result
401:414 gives 0.20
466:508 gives 0.89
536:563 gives 0.94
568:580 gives 2.17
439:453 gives 0.54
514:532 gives 1.54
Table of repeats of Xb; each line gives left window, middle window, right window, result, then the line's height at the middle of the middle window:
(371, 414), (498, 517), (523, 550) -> 0.45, 3.2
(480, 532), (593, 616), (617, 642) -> 7.92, 3.27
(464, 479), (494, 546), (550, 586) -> -2.06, 3.01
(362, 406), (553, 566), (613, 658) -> 0.86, 3.29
